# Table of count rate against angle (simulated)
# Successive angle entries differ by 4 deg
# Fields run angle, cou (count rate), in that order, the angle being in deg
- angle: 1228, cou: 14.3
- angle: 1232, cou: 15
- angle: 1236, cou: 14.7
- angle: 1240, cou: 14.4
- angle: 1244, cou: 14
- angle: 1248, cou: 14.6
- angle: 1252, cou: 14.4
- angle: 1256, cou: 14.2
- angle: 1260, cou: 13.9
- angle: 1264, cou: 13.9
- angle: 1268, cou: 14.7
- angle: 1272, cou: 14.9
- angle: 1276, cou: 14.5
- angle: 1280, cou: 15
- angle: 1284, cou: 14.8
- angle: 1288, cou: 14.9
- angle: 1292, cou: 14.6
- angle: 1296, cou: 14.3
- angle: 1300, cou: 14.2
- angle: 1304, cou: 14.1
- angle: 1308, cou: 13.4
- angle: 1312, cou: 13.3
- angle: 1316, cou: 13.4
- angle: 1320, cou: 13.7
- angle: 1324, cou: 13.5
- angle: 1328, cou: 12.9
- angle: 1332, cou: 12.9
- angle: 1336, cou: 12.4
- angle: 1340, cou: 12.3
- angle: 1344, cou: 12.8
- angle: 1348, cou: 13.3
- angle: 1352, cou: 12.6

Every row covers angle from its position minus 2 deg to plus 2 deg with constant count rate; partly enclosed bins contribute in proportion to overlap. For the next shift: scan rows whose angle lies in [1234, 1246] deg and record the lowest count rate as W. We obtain 14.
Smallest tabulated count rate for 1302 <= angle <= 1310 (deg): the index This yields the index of 13.4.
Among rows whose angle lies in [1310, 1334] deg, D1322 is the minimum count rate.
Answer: 12.9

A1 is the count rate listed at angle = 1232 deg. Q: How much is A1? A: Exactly 15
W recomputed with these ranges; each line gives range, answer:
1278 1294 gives 14.6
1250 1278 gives 13.9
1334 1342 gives 12.3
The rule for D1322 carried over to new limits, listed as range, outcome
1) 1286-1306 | 14.1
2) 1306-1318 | 13.3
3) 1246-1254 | 14.4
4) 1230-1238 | 14.7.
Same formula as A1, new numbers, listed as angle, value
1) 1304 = 14.1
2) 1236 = 14.7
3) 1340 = 12.3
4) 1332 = 12.9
